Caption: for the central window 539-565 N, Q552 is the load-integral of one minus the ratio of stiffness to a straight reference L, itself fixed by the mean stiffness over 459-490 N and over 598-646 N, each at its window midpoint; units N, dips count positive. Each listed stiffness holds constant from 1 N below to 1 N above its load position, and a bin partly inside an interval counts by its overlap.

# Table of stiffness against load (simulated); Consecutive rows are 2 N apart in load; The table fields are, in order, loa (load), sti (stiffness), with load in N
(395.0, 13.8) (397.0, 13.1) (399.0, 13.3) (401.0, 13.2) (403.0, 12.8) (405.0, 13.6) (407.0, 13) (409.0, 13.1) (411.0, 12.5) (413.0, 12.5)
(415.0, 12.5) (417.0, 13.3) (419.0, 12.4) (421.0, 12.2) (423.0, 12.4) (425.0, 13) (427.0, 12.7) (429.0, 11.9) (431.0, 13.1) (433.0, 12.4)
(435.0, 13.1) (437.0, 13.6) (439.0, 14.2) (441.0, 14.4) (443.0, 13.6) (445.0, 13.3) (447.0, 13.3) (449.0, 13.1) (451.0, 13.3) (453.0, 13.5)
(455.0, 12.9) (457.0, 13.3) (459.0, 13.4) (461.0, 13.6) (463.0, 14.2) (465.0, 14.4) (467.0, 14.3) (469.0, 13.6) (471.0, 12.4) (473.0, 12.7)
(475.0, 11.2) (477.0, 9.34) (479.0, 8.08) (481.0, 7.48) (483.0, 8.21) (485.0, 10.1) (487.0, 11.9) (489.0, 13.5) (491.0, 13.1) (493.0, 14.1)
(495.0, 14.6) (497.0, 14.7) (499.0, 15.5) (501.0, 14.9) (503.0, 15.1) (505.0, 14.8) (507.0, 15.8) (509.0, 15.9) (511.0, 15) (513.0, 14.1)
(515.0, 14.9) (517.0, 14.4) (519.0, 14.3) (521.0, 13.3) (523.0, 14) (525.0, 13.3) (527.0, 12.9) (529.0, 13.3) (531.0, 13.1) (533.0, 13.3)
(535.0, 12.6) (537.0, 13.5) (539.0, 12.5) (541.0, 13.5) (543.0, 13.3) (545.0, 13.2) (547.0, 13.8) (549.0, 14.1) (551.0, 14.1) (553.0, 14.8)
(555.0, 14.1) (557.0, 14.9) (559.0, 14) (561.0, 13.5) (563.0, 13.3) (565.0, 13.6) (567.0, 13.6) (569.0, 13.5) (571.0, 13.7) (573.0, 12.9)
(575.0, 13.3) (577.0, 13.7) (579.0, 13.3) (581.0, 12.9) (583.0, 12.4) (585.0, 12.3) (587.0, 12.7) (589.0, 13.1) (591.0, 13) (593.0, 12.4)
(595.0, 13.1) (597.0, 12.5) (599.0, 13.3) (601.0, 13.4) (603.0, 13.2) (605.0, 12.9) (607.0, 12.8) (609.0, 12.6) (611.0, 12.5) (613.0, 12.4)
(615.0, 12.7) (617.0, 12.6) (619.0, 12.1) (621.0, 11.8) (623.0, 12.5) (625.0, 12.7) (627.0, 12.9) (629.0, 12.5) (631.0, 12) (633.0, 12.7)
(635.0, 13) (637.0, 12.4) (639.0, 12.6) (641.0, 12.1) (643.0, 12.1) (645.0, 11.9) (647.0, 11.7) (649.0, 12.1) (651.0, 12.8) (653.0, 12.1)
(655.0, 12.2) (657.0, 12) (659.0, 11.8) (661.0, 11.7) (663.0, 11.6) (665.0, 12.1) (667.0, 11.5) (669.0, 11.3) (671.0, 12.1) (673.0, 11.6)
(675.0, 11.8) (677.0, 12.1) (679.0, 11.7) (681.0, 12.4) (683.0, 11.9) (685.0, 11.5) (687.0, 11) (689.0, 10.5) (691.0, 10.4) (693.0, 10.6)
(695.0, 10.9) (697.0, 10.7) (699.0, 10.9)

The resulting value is -3.5 N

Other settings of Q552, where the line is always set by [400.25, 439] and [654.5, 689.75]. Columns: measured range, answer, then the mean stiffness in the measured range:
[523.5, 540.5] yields -1.1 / 13.1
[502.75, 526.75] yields -4.0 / 14.5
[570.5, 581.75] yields -1.1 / 13.3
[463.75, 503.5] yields 0.4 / 12.4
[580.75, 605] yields -1.6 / 12.9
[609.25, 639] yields -1.4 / 12.5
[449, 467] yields -1.3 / 13.6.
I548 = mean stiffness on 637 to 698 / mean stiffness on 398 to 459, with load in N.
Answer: 0.90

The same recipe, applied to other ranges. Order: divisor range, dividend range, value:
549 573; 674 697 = 0.82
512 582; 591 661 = 0.92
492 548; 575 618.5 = 0.91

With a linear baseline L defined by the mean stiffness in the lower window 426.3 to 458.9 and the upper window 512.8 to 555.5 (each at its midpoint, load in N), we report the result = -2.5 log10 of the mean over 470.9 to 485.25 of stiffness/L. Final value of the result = 0.34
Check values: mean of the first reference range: 13.2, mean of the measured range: 9.78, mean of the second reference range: 13.6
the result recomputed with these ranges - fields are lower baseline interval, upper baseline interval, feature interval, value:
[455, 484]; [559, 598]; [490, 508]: -0.20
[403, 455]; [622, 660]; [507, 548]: -0.09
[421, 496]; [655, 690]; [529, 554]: -0.10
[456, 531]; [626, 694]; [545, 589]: -0.07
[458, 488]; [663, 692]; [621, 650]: -0.07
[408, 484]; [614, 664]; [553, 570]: -0.12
